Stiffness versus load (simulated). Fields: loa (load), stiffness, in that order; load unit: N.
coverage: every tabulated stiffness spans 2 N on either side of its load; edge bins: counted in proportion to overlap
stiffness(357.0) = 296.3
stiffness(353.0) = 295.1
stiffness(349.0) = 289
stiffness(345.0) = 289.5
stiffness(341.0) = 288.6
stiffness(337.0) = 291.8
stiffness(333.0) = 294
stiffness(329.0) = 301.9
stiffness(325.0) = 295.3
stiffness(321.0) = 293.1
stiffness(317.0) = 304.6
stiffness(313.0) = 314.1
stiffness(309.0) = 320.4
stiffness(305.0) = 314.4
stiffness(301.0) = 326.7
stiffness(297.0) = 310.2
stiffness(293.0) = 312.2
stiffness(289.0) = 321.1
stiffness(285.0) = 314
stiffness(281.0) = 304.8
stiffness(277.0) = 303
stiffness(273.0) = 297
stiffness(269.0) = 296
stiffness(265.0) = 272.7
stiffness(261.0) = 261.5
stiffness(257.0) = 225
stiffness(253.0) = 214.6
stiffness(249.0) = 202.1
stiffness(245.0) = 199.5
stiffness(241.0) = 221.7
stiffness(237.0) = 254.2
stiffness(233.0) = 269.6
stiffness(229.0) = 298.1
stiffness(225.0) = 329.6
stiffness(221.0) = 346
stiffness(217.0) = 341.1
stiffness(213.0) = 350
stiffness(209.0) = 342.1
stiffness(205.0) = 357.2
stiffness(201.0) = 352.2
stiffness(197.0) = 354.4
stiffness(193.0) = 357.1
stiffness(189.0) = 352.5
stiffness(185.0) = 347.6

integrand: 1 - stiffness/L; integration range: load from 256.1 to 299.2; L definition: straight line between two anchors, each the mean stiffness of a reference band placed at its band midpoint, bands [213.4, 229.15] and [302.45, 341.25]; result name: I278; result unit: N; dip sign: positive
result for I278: 3.0 N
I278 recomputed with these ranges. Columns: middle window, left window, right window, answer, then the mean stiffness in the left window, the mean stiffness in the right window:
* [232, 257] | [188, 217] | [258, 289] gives 7.24 N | 351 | 292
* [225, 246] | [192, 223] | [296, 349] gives 4.96 N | 350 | 303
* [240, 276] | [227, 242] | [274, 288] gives 5.17 N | 264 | 308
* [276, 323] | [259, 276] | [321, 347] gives -3.87 N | 283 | 293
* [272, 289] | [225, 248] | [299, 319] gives -0.90 N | 254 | 316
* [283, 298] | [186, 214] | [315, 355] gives -0.06 N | 352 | 294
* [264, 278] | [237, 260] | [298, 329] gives -2.40 N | 218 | 309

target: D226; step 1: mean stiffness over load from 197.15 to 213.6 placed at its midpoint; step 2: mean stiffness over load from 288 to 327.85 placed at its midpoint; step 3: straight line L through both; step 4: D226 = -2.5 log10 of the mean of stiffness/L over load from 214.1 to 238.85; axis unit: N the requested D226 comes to 0.12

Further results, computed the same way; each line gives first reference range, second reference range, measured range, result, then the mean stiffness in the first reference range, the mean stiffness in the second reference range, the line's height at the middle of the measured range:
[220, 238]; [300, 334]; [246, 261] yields 0.35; 299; 307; 302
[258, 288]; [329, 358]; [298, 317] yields -0.09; 291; 293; 292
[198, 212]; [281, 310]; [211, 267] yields 0.24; 351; 316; 338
